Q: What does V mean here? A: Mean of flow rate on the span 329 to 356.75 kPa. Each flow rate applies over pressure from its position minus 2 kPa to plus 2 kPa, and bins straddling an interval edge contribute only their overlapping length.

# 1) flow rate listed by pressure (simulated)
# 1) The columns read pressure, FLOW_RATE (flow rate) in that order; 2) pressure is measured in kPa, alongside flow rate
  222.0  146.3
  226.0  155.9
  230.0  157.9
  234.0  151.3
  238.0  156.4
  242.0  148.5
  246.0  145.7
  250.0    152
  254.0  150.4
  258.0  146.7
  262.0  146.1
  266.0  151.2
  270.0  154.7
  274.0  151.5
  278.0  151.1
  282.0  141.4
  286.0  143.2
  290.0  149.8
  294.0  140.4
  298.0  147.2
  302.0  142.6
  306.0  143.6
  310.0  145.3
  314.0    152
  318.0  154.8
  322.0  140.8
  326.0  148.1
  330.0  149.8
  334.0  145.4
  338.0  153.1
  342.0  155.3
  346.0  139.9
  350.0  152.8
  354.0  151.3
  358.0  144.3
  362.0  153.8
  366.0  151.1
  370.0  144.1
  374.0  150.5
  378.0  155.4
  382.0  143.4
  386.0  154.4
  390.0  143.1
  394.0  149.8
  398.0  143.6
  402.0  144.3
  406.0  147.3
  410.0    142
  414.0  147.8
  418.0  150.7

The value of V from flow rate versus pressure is 150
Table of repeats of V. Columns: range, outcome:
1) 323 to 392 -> 149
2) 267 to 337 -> 147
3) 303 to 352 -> 148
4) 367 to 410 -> 147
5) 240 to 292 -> 149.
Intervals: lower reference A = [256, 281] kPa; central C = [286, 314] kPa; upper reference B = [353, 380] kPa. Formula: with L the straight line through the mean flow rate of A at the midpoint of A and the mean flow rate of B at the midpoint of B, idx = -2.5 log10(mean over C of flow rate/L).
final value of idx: 0.03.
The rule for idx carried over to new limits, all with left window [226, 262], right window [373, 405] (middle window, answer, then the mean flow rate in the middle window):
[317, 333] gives 0.01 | 148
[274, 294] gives 0.03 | 146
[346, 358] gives 0.00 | 149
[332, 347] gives 0.00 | 149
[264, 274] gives -0.02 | 153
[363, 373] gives 0.00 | 149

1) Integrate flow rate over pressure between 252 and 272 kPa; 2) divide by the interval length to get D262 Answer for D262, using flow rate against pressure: 150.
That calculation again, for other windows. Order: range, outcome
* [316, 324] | 148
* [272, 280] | 151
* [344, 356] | 148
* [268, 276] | 153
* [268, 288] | 148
